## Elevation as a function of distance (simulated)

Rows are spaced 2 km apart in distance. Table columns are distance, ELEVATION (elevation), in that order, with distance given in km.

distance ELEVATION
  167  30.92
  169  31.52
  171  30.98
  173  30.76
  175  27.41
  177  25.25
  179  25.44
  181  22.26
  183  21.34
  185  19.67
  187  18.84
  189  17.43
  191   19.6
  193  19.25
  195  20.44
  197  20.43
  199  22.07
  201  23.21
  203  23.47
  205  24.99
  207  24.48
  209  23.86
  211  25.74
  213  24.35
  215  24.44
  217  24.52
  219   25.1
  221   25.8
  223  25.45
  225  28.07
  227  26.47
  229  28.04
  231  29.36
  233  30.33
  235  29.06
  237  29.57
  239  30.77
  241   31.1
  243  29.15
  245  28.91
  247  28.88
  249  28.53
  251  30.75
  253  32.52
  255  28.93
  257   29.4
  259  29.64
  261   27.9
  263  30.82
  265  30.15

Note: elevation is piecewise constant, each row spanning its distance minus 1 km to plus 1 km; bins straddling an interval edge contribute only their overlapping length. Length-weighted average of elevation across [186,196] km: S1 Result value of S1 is 19.1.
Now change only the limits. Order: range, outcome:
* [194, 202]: 21.5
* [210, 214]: 25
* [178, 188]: 21.5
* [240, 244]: 30.1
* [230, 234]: 29.8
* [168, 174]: 31.1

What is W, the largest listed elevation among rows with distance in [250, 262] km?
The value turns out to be 32.52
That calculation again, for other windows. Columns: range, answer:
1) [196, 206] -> 24.99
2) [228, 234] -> 30.33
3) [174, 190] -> 27.41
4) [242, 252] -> 30.75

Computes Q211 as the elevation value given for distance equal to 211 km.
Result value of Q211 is 25.74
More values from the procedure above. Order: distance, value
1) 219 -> 25.1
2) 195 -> 20.44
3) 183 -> 21.34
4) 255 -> 28.93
